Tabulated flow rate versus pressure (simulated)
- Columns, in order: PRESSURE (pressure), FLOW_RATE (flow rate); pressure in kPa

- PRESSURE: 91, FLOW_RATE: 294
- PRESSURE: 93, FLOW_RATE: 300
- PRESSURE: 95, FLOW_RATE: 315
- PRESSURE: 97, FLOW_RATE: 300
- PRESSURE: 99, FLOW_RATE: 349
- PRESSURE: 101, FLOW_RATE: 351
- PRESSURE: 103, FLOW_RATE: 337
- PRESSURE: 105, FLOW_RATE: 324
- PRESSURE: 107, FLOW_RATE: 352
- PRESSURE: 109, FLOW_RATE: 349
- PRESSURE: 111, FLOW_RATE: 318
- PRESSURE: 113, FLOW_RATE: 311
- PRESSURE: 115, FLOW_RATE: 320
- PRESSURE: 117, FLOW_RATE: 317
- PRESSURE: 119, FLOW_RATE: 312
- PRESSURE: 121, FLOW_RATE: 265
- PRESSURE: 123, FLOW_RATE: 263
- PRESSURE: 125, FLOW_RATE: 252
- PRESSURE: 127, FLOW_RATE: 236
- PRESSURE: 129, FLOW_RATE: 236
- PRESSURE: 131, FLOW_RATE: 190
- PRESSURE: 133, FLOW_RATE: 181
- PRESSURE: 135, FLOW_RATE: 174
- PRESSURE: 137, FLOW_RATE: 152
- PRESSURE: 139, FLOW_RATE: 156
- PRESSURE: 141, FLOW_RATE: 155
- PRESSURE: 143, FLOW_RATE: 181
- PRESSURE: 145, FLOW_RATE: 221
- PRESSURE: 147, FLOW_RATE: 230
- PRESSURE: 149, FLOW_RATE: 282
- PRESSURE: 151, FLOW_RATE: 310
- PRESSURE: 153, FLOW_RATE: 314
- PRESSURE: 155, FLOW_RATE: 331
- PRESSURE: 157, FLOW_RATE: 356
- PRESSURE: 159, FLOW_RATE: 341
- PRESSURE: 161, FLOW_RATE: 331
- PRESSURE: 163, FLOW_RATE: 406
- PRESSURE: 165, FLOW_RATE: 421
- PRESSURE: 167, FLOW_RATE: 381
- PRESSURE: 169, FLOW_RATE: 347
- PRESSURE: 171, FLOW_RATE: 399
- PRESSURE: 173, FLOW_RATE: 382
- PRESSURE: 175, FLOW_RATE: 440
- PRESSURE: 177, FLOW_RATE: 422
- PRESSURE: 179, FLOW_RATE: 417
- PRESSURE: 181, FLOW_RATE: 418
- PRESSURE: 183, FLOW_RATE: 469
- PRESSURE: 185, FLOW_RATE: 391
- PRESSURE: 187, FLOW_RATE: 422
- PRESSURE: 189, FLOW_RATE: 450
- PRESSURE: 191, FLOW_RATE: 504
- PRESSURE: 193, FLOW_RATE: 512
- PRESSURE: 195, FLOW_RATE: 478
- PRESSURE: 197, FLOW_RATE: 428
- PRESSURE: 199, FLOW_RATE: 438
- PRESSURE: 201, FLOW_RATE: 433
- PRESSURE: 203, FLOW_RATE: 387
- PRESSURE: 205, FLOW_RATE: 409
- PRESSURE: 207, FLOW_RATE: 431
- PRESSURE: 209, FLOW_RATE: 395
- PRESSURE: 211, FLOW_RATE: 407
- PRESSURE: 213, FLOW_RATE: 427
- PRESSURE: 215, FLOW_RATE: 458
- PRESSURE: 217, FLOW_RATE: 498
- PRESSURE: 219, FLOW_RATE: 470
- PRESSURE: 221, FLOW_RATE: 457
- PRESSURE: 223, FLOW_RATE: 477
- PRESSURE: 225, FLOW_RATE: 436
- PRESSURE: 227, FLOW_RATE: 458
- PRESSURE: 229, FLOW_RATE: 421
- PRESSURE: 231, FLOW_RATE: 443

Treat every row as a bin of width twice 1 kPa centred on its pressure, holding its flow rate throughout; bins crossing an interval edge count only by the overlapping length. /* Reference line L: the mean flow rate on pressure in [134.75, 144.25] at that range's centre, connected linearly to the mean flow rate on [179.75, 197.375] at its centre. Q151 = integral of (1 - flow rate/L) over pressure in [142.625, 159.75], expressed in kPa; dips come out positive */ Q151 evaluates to -3.9 kPa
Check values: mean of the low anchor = 164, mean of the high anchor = 453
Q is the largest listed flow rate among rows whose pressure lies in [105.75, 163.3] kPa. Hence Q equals 406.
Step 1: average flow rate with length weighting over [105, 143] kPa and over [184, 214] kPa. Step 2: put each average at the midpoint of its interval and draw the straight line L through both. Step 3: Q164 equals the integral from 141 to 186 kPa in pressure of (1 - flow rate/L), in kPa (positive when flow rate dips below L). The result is 0.3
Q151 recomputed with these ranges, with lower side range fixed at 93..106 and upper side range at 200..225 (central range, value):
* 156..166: 0.4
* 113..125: 1.8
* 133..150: 8.1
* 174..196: -2.0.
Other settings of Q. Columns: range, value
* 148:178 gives 440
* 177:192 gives 504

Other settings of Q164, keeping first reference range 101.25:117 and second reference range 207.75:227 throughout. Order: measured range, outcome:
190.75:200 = -1.00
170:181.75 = -0.30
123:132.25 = 3.15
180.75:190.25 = -0.46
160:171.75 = 0.34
